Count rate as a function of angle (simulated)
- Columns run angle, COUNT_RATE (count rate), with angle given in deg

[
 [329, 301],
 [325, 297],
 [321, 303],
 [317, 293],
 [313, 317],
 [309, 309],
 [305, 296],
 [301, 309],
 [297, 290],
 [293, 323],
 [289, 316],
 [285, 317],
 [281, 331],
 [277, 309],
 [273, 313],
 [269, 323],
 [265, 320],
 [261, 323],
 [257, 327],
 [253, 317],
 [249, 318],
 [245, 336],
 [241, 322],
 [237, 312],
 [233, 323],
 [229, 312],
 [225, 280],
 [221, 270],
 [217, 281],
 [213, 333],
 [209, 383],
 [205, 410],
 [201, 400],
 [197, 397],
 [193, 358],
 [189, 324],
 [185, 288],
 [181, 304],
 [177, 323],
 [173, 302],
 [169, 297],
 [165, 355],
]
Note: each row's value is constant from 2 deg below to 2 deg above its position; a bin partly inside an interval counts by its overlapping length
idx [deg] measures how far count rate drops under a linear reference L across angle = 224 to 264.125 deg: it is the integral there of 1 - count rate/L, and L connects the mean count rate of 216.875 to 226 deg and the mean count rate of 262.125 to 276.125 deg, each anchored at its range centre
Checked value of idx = -3.0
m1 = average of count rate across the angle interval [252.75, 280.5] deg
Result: 320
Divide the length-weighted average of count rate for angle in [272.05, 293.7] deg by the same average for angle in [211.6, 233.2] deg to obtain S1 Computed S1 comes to 1.1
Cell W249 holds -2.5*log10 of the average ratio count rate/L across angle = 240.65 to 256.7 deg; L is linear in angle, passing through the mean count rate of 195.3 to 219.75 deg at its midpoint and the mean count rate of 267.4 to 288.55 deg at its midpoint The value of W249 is 0.04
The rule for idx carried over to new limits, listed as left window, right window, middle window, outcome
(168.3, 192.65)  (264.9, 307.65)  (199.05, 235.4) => -2.4 deg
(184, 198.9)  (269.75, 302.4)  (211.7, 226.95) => 2.1 deg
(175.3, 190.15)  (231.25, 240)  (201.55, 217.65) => -2.5 deg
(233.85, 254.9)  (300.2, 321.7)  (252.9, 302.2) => -0.6 deg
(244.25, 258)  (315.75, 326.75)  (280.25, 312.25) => -0.4 deg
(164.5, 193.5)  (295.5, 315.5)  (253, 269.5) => -0.8 deg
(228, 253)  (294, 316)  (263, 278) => -0.2 deg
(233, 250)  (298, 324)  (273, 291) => -0.4 deg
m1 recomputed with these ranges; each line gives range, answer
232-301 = 318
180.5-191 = 306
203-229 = 325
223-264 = 317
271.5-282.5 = 317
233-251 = 322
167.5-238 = 328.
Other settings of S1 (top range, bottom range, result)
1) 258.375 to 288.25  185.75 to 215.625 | 0.87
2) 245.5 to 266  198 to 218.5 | 0.88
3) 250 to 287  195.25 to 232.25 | 0.94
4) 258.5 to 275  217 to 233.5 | 1.10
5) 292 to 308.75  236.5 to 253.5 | 0.94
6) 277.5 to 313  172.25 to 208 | 0.90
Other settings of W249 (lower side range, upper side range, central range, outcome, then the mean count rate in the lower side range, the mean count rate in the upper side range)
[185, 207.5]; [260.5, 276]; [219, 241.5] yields 0.146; 370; 319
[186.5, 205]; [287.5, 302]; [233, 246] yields 0.071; 372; 309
